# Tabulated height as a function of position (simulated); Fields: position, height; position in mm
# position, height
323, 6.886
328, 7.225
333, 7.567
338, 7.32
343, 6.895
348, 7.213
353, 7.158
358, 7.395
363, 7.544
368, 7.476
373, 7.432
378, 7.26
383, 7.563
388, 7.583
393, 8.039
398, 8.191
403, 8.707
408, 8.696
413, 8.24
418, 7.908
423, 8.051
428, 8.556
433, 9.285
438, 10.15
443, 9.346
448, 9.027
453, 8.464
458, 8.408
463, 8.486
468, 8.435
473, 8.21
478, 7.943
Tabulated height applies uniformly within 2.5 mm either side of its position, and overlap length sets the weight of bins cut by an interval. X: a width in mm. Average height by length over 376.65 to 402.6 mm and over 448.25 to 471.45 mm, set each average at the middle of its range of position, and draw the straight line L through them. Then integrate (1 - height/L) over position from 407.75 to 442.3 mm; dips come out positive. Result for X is -2.4 mm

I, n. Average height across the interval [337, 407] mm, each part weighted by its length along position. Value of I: 7.58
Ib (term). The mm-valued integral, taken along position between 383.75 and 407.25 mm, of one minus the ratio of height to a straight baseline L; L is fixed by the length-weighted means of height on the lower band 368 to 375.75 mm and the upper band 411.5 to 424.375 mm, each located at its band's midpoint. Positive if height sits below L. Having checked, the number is -1.1 mm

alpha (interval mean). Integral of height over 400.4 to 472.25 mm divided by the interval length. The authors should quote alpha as 8.68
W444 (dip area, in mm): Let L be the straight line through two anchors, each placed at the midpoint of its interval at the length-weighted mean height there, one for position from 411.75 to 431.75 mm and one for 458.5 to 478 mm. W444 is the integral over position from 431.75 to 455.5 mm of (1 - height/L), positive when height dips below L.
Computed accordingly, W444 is -2.77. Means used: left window 8.25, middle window 9.25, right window 8.32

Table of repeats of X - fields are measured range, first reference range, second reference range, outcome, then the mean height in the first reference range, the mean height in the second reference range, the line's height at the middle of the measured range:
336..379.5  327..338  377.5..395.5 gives 1.3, 7.4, 7.65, 7.52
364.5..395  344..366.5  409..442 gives 1.0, 7.31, 8.73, 7.8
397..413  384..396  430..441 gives -0.2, 7.8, 9.65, 8.41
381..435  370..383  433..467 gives -1.2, 7.39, 8.98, 8.07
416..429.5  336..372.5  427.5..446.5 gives 1.3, 7.29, 9.4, 9.04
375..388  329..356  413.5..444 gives 0.8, 7.23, 8.82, 7.95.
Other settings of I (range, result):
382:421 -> 8.14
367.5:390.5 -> 7.46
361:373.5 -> 7.49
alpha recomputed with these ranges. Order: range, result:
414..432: 8.27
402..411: 8.67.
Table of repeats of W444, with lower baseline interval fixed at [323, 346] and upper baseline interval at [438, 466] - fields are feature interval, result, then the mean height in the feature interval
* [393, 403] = -0.2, 8.28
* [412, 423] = 0.4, 8.05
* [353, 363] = 0.2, 7.37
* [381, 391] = 0.4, 7.6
